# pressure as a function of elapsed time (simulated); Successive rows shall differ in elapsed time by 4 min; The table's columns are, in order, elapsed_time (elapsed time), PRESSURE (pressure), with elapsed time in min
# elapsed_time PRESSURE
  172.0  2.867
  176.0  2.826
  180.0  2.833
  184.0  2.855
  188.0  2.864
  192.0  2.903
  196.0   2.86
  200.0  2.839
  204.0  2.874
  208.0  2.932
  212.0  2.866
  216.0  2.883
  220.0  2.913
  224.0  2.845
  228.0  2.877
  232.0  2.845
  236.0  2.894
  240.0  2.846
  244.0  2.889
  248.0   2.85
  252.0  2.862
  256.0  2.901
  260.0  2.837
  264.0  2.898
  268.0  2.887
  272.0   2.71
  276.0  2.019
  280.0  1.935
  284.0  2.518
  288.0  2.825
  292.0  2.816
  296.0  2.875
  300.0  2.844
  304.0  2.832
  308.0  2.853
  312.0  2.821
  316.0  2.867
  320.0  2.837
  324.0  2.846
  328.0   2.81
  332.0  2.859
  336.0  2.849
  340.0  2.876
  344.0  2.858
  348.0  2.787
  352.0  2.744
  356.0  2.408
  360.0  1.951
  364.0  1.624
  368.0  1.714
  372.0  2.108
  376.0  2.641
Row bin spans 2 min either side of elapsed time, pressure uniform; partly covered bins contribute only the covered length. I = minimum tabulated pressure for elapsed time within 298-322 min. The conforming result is 2.821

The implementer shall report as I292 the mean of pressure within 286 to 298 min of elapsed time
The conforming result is 2.84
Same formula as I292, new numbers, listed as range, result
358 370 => 1.76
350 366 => 2.18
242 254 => 2.87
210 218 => 2.87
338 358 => 2.73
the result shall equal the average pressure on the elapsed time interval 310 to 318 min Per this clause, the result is 2.84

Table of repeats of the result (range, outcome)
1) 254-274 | 2.85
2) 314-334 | 2.84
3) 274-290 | 2.32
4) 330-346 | 2.86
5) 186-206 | 2.87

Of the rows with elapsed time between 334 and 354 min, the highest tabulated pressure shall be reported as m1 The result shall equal 2.876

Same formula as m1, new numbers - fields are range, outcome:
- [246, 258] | 2.901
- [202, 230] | 2.932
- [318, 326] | 2.846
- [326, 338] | 2.859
